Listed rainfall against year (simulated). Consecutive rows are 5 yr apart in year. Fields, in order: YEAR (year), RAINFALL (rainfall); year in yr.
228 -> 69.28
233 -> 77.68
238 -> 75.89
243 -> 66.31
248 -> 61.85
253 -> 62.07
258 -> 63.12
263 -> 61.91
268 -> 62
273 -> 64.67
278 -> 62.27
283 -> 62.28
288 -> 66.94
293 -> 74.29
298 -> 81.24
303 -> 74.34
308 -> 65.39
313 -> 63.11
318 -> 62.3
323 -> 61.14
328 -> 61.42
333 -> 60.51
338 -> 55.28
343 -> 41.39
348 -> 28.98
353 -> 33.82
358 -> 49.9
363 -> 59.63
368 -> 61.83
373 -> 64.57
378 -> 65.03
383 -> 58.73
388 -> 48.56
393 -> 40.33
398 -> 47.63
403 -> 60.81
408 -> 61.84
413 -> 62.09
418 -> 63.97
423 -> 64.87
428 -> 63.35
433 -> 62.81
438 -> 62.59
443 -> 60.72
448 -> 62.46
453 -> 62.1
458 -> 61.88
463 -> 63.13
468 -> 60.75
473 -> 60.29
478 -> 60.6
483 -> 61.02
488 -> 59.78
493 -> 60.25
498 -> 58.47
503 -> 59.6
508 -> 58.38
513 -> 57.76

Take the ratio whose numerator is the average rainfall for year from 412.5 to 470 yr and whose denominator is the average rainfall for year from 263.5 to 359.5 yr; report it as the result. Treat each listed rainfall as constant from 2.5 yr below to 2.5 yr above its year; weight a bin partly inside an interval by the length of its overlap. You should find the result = 1.05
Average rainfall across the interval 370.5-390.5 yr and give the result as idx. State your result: 59.2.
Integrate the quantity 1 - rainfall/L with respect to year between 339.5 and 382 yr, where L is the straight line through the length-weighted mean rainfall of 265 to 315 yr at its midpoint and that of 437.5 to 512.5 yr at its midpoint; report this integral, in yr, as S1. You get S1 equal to 9.1 yr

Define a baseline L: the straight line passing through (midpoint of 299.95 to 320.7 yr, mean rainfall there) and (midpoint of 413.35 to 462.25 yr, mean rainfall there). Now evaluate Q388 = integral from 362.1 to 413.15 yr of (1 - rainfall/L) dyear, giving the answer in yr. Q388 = 5.7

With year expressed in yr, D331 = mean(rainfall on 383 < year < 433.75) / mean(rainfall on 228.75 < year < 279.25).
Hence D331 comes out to 0.9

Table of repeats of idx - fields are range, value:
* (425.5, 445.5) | 62.4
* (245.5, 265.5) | 62.2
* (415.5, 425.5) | 64.4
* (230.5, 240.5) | 76.8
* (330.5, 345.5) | 52.4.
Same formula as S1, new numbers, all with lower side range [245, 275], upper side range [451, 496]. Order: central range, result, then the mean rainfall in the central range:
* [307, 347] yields 3.0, 57.5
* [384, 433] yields 3.3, 57.4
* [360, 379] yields -0.1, 62.2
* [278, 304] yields -3.5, 70.8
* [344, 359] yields 6.1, 36.7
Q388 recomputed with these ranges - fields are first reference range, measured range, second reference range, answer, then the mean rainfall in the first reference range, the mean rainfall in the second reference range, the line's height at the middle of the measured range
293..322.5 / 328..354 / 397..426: 8.0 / 69.1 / 60.9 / 66.5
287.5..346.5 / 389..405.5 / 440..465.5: 3.4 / 63.3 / 62.1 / 62.6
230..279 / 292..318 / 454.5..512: -2.4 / 65.9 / 60.3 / 64.7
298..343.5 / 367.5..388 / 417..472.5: 0.5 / 62.5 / 62.5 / 62.5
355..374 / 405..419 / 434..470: -0.5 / 57.9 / 62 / 60.1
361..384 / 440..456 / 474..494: -0.2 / 62.2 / 60.4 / 61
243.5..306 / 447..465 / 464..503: -0.4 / 66.4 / 60.2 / 61.1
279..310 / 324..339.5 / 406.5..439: 2.0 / 70.4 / 63.1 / 68.3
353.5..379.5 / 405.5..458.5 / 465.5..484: -2.7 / 58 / 60.6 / 59.6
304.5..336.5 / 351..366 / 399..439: 3.3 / 62.5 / 62.2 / 62.4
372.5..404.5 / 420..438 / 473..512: -2.3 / 54.3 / 59.7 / 56.4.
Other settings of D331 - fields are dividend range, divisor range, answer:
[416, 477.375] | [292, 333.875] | 0.93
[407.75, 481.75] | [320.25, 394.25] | 1.17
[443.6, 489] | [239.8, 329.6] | 0.94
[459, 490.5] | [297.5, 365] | 1.08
